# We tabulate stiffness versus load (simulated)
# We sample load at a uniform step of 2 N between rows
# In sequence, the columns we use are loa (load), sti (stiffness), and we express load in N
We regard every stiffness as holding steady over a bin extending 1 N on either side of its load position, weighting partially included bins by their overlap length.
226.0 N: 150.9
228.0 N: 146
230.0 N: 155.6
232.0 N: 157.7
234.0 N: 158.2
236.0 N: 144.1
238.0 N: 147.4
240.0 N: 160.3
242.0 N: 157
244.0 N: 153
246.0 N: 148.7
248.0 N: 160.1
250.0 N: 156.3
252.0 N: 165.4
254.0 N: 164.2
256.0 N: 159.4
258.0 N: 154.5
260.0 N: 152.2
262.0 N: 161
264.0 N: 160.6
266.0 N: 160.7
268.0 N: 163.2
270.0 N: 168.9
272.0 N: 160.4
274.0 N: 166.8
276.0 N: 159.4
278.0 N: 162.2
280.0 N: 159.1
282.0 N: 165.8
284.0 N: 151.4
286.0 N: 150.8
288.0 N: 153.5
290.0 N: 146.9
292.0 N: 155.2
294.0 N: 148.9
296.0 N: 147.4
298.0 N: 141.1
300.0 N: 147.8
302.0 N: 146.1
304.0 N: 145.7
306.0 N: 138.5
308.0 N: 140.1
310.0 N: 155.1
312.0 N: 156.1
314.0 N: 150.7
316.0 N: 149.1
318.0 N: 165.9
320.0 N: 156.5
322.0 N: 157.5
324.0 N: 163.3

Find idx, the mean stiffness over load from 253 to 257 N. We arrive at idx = 162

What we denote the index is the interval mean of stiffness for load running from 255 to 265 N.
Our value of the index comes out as 158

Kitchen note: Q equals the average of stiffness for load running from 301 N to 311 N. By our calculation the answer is 145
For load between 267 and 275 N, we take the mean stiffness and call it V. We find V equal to 165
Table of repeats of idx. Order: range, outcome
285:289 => 152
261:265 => 161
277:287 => 158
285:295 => 151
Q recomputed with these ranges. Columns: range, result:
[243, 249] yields 154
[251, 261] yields 159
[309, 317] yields 153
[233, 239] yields 150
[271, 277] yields 162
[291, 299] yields 148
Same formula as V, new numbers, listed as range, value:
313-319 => 155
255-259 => 157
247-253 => 161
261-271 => 163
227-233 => 153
